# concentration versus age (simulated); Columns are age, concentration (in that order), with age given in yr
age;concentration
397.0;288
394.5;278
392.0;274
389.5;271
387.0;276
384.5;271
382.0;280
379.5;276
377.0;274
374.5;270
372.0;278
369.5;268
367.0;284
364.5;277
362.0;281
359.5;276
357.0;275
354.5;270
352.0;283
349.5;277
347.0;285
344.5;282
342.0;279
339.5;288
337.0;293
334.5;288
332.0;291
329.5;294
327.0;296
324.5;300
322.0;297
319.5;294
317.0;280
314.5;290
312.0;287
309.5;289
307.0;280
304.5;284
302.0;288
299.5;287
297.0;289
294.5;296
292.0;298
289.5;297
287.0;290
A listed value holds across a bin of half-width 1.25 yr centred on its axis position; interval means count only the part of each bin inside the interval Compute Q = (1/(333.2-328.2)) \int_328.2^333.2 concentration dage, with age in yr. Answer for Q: 293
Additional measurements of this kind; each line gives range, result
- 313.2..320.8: 288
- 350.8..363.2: 277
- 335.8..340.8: 290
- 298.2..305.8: 286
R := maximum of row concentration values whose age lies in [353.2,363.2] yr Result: 281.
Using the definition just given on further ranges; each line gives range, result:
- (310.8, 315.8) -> 290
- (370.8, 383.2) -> 280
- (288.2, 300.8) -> 298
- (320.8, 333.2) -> 300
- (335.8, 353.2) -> 293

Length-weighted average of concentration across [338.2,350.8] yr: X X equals 282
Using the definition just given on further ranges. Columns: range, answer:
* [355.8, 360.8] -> 276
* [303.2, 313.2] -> 285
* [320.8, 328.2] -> 298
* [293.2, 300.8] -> 291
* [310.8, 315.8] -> 288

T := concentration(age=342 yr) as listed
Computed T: 279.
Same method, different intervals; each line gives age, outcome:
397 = 288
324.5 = 300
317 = 280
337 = 293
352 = 283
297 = 289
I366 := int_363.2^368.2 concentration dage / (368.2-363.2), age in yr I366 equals 280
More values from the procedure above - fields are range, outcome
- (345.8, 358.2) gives 278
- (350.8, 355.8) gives 276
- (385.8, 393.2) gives 274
